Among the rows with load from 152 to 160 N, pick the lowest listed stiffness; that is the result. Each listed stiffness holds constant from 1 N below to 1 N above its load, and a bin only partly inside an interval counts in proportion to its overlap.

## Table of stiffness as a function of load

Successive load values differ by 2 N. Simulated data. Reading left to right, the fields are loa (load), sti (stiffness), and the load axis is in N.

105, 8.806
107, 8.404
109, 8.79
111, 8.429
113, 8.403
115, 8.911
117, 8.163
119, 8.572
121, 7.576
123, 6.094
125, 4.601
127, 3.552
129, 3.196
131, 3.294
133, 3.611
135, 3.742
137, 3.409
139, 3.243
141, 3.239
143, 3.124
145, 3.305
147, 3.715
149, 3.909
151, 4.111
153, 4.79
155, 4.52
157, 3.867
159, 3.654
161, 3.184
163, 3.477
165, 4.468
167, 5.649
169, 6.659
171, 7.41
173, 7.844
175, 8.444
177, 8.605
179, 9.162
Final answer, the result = 3.654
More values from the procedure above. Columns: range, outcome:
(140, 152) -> 3.124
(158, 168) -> 3.184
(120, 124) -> 6.094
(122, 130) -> 3.196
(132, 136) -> 3.611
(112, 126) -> 4.601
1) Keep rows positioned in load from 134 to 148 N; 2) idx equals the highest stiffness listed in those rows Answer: 3.742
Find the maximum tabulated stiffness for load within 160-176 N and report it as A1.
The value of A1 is 8.444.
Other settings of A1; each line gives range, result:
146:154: 4.79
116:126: 8.572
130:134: 3.611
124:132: 4.601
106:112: 8.79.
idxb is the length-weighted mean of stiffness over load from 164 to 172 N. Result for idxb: 6.05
